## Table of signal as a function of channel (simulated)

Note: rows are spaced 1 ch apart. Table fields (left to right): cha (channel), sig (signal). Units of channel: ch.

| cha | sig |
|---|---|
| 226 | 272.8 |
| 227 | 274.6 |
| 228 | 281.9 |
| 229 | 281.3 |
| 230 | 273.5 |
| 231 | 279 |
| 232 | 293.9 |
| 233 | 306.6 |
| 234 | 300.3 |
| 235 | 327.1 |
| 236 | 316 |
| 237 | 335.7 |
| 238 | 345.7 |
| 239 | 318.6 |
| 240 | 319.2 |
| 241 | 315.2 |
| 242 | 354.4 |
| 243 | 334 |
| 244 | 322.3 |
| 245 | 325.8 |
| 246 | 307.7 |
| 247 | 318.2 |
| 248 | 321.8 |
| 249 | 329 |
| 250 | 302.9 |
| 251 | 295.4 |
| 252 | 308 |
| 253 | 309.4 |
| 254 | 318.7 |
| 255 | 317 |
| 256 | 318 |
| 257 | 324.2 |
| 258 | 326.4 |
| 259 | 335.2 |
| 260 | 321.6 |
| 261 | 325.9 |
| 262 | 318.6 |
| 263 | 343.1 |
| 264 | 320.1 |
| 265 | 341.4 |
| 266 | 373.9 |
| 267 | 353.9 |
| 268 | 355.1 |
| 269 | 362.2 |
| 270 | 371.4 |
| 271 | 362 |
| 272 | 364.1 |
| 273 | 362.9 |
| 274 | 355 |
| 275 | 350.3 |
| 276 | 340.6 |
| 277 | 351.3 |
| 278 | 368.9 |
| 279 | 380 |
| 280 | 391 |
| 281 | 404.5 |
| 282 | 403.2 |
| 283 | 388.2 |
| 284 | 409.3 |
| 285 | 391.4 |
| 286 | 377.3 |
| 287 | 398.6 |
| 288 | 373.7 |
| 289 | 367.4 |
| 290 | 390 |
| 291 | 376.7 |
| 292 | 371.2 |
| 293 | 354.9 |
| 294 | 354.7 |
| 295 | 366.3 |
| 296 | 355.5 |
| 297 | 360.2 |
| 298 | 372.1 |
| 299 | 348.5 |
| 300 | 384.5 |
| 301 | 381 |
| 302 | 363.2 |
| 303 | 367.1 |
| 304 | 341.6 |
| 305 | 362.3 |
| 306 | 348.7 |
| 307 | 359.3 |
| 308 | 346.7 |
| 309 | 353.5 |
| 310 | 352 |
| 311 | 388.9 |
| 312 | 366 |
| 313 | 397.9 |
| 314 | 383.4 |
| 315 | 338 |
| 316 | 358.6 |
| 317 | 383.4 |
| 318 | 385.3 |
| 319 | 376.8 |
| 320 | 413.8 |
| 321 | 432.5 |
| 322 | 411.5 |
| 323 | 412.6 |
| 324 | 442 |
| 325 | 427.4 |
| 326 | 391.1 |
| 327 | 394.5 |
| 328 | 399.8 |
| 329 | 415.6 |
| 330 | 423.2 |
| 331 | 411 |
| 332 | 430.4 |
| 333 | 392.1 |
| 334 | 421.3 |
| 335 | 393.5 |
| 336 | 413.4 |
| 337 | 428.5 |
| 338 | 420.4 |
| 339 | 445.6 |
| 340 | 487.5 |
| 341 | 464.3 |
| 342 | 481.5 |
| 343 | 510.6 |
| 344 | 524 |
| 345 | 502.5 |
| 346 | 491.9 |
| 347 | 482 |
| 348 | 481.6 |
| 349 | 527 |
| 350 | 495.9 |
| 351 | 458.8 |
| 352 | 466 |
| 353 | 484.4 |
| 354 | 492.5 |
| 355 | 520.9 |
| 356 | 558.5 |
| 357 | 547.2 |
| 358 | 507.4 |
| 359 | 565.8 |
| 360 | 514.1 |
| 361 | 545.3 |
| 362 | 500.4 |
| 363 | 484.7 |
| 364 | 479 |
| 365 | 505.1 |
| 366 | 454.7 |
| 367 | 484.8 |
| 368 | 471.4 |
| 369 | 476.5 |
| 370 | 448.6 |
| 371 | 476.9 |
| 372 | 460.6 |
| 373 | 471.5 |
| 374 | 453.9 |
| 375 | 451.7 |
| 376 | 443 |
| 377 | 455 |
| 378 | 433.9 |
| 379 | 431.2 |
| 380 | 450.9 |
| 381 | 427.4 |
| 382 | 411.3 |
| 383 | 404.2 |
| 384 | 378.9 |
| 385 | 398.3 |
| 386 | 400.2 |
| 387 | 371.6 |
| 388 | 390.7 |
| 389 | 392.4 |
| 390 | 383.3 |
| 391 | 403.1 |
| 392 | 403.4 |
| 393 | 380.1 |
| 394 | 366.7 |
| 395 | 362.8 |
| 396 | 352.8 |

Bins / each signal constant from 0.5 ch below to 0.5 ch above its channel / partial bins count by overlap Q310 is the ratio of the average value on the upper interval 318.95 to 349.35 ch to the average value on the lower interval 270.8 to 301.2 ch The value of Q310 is 1.18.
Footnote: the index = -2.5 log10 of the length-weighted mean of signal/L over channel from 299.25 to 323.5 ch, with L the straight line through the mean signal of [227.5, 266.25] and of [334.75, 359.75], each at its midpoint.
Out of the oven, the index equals 0.140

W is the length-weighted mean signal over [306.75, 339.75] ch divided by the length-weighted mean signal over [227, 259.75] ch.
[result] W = 1.27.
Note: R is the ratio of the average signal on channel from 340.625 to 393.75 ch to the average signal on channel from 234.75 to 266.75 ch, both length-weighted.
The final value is 1.4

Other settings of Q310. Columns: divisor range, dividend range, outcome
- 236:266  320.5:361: 1.43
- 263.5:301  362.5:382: 1.25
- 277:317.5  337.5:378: 1.31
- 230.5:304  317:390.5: 1.30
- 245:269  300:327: 1.17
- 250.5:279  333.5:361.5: 1.43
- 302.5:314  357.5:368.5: 1.38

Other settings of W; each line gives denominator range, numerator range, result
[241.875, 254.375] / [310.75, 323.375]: 1.22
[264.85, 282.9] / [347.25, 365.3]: 1.38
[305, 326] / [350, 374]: 1.29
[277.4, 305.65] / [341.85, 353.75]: 1.31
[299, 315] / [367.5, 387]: 1.20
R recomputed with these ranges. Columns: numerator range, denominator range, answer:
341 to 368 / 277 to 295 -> 1.32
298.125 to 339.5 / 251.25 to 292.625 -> 1.10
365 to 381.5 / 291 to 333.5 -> 1.20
